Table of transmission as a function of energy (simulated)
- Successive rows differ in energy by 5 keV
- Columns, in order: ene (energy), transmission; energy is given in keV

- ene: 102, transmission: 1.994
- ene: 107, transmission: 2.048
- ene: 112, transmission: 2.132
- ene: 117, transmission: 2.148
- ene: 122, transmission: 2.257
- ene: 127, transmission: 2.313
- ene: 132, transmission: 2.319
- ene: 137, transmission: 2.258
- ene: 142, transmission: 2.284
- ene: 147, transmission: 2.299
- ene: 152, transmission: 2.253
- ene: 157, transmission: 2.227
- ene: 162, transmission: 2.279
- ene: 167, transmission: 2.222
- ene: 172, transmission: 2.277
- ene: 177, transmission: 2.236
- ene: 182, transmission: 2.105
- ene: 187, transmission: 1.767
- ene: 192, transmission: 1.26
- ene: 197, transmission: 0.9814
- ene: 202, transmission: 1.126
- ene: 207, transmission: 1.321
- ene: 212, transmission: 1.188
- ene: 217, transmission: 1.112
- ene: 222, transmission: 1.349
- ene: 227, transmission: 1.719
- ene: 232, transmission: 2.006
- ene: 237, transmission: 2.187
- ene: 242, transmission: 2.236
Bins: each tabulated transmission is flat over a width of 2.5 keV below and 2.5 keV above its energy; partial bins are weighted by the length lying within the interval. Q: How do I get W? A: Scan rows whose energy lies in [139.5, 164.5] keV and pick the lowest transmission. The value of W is 2.227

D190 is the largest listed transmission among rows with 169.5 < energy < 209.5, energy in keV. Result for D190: 2.277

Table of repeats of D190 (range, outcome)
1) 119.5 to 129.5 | 2.313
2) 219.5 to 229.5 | 1.719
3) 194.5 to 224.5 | 1.349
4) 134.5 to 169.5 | 2.299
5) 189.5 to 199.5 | 1.26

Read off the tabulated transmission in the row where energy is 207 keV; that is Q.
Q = 1.321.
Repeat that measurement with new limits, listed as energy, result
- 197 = 0.9814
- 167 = 2.222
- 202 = 1.126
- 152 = 2.253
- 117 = 2.148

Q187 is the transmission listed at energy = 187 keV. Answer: 1.767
